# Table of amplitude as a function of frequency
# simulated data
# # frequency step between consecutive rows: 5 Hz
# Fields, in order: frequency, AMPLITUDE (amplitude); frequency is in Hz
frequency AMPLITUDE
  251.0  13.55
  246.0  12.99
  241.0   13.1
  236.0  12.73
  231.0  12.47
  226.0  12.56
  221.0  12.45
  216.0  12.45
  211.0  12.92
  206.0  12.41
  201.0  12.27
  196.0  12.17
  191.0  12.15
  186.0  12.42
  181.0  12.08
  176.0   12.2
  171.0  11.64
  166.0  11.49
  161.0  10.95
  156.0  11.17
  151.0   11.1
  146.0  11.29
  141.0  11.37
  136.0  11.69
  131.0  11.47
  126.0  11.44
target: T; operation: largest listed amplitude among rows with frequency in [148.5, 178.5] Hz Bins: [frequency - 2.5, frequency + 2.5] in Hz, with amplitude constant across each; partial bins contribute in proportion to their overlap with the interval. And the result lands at 12.2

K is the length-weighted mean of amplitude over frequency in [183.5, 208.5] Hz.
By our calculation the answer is 12.3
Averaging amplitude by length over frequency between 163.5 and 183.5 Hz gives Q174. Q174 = 11.9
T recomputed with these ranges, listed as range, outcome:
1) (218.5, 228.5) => 12.56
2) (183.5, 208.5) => 12.42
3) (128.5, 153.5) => 11.69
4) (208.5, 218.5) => 12.92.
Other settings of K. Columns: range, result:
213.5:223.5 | 12.4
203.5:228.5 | 12.6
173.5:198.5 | 12.2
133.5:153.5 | 11.4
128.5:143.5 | 11.5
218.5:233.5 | 12.5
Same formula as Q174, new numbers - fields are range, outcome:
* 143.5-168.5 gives 11.2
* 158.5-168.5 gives 11.2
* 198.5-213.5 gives 12.5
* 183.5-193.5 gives 12.3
